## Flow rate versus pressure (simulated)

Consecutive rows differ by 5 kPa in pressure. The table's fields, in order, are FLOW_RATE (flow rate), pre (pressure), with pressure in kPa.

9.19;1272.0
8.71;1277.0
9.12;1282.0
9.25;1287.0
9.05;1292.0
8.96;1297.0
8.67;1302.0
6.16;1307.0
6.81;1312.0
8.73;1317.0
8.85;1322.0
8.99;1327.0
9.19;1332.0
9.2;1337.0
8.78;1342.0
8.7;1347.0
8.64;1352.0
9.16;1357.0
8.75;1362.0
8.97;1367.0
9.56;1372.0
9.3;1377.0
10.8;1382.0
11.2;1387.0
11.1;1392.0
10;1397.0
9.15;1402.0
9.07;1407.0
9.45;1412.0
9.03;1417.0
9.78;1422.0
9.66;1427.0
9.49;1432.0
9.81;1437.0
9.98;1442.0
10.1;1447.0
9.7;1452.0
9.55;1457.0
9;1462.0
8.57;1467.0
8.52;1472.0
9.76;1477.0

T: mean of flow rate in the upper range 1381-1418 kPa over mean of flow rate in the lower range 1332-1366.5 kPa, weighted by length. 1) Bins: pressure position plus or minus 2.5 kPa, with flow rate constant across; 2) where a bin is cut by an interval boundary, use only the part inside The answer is 1.1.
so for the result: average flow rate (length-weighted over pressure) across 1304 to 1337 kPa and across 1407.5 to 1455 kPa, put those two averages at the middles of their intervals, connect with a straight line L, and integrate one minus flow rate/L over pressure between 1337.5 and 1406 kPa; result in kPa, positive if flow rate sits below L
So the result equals -5.0 kPa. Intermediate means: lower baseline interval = 8.21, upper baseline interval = 9.64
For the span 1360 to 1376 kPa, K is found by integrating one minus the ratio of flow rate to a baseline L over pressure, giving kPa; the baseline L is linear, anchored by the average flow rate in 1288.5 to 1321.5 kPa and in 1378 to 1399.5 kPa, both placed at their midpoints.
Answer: 1.5 kPa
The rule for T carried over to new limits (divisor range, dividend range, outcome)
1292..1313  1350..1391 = 1.22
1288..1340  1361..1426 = 1.15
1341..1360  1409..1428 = 1.07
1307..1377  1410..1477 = 1.08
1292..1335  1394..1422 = 1.13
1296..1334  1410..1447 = 1.17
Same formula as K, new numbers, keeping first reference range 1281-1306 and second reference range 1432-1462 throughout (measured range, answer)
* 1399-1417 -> 0.54 kPa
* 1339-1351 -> 0.51 kPa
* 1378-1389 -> -1.65 kPa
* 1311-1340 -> 0.96 kPa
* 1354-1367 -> 0.39 kPa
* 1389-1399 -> -1.26 kPa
